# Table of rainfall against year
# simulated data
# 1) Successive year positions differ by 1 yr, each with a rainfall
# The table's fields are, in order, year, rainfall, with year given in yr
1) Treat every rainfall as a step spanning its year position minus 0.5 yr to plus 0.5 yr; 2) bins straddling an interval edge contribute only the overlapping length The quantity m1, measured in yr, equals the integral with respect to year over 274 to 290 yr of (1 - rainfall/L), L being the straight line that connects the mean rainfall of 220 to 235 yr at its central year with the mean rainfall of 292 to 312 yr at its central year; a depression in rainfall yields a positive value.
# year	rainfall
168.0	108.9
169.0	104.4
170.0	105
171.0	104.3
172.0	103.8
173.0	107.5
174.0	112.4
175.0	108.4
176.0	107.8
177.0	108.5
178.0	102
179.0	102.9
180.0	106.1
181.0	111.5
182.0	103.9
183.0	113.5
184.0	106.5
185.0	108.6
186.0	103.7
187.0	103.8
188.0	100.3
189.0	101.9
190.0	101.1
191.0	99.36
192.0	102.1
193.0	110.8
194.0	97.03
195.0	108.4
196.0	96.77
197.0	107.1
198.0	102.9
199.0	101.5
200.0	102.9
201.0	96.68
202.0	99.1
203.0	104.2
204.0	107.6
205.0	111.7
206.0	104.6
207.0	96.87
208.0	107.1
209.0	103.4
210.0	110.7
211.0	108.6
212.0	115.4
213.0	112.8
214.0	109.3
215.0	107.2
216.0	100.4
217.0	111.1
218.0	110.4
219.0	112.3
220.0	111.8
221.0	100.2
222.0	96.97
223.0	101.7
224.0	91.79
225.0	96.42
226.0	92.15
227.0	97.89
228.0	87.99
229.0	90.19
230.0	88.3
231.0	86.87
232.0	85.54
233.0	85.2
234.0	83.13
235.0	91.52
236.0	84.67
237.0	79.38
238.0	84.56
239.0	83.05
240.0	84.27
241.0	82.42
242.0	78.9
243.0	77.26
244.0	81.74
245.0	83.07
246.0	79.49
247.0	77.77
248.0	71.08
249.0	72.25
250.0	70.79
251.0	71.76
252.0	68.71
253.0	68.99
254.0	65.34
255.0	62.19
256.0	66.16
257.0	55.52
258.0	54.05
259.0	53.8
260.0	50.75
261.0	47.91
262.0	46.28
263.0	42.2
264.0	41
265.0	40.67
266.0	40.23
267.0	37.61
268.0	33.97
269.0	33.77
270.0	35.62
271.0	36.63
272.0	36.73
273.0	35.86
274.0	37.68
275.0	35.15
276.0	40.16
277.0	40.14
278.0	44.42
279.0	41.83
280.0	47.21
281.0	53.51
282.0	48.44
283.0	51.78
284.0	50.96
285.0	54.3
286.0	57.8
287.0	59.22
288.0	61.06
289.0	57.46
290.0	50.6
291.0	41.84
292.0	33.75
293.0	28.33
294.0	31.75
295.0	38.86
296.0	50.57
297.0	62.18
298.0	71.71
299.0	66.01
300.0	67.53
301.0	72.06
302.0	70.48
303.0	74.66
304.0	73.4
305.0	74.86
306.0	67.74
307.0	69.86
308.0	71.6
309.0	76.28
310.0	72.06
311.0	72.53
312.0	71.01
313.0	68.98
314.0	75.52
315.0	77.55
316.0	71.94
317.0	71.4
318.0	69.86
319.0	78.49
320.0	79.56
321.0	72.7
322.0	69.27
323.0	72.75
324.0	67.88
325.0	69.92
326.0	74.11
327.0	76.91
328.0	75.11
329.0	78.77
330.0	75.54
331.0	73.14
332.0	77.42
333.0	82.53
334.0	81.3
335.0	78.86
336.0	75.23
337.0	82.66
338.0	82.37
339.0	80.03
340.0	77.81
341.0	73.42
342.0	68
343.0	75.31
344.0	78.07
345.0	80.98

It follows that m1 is 4.9 yr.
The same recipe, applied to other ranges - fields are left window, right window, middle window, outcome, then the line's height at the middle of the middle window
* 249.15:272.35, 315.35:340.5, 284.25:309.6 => 2.1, 64.3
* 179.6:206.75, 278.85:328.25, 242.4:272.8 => 9.2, 80.4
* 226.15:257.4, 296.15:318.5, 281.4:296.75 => 5.3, 73.3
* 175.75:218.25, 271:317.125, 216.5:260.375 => 1.4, 84.6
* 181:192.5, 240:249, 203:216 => -1.8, 94.3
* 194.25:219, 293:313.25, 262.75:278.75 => 8.2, 78.8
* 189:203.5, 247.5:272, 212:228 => -3.8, 83.6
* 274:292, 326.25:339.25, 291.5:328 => -1.4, 64.5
